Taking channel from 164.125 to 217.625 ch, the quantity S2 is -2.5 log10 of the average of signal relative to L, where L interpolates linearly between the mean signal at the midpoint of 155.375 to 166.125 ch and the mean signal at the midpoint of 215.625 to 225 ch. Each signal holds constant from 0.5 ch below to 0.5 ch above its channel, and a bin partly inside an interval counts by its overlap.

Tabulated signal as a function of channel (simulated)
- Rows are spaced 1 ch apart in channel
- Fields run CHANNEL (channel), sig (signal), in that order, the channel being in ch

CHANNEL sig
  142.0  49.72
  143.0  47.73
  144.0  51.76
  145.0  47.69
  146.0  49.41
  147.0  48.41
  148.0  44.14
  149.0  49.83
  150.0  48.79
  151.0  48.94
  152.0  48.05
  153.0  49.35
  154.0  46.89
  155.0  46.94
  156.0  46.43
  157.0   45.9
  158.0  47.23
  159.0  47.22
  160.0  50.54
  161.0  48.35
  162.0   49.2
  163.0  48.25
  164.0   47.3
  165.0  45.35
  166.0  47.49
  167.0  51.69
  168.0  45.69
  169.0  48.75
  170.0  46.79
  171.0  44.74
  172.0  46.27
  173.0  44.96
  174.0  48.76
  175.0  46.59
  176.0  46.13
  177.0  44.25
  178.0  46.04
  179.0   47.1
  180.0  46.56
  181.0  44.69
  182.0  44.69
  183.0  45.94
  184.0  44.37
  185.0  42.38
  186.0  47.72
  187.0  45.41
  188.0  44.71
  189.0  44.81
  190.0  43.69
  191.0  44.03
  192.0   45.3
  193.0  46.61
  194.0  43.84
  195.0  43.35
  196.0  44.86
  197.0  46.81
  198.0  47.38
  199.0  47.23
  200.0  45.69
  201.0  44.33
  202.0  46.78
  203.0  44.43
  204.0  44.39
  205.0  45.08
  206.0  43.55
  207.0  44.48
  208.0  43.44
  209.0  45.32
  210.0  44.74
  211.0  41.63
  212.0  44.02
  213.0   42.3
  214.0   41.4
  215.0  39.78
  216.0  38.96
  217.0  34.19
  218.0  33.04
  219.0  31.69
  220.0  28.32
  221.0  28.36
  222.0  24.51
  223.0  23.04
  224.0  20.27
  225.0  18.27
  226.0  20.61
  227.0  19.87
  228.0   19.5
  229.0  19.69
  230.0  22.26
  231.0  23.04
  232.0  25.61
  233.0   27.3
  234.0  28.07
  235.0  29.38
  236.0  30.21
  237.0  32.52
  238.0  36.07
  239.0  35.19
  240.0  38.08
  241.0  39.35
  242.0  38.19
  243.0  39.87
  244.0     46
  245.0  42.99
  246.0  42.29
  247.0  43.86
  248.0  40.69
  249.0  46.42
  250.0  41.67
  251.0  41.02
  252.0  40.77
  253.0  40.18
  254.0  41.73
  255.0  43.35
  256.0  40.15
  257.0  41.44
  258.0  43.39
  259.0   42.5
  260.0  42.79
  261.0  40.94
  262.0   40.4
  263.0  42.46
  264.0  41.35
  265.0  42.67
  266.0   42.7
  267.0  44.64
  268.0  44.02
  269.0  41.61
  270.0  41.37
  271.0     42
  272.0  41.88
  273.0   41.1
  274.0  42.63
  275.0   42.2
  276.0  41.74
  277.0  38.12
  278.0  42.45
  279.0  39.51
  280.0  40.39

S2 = -0.20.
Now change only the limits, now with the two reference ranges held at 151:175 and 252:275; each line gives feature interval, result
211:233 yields 0.47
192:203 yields 0.00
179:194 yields 0.03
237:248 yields 0.09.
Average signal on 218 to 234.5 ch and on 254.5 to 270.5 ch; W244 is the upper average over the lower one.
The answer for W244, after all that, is 1.76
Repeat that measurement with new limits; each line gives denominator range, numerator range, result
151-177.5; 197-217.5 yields 0.92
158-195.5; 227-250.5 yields 0.73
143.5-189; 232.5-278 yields 0.85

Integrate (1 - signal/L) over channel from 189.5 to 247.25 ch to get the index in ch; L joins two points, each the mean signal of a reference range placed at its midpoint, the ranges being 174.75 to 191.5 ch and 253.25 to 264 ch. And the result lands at 9.2 ch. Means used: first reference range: 45.2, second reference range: 41.8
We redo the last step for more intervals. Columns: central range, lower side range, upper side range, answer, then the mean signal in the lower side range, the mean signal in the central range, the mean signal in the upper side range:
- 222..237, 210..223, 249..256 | 5.6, 35.5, 23.7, 41.7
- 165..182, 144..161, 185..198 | 0.0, 48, 46.6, 45.1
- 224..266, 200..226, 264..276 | 4.7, 37.3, 35.8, 42.4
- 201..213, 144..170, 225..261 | -1.1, 48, 44.3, 35.4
